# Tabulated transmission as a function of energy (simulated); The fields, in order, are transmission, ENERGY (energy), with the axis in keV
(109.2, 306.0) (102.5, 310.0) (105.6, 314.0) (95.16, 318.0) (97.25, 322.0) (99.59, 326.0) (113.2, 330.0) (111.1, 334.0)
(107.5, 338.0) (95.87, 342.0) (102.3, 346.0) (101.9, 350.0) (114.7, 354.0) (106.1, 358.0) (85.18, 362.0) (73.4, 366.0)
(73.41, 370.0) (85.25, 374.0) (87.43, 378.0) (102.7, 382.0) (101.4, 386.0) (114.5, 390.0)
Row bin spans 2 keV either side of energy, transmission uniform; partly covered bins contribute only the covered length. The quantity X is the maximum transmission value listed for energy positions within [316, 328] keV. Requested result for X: 99.59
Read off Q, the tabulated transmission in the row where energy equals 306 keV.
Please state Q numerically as 109.2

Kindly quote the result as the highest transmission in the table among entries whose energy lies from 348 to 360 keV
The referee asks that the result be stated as 114.7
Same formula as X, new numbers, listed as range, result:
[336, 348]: 107.5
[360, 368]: 85.18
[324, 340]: 113.2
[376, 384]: 102.7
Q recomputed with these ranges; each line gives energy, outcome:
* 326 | 99.59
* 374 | 85.25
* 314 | 105.6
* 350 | 101.9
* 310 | 102.5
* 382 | 102.7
